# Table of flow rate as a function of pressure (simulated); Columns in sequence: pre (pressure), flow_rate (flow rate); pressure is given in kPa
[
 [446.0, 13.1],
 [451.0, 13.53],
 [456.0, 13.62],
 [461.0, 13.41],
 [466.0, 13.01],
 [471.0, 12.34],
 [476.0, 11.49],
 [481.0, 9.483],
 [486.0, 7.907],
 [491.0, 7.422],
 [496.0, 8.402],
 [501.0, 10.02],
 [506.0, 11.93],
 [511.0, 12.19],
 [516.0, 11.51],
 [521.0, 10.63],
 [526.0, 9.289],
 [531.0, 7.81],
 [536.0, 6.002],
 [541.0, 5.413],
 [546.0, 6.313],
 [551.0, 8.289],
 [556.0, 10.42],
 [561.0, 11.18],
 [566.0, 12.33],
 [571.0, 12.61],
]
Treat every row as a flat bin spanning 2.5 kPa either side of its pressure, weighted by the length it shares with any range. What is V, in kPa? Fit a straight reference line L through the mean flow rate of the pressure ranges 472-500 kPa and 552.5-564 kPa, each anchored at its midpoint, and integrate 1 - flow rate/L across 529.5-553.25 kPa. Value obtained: 8.3 kPa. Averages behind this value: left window 9.18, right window 10.6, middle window 6.71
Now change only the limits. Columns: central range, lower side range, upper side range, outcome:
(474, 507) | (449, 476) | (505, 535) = 6.42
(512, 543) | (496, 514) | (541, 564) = 4.13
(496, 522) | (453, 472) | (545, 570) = 1.39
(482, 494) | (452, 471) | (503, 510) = 4.35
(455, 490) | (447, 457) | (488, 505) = 0.39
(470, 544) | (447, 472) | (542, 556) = 6.34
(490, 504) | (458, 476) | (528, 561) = 2.46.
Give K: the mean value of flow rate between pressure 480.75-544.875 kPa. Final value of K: 9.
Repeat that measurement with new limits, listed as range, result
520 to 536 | 8.61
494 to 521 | 10.8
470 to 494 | 9.54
